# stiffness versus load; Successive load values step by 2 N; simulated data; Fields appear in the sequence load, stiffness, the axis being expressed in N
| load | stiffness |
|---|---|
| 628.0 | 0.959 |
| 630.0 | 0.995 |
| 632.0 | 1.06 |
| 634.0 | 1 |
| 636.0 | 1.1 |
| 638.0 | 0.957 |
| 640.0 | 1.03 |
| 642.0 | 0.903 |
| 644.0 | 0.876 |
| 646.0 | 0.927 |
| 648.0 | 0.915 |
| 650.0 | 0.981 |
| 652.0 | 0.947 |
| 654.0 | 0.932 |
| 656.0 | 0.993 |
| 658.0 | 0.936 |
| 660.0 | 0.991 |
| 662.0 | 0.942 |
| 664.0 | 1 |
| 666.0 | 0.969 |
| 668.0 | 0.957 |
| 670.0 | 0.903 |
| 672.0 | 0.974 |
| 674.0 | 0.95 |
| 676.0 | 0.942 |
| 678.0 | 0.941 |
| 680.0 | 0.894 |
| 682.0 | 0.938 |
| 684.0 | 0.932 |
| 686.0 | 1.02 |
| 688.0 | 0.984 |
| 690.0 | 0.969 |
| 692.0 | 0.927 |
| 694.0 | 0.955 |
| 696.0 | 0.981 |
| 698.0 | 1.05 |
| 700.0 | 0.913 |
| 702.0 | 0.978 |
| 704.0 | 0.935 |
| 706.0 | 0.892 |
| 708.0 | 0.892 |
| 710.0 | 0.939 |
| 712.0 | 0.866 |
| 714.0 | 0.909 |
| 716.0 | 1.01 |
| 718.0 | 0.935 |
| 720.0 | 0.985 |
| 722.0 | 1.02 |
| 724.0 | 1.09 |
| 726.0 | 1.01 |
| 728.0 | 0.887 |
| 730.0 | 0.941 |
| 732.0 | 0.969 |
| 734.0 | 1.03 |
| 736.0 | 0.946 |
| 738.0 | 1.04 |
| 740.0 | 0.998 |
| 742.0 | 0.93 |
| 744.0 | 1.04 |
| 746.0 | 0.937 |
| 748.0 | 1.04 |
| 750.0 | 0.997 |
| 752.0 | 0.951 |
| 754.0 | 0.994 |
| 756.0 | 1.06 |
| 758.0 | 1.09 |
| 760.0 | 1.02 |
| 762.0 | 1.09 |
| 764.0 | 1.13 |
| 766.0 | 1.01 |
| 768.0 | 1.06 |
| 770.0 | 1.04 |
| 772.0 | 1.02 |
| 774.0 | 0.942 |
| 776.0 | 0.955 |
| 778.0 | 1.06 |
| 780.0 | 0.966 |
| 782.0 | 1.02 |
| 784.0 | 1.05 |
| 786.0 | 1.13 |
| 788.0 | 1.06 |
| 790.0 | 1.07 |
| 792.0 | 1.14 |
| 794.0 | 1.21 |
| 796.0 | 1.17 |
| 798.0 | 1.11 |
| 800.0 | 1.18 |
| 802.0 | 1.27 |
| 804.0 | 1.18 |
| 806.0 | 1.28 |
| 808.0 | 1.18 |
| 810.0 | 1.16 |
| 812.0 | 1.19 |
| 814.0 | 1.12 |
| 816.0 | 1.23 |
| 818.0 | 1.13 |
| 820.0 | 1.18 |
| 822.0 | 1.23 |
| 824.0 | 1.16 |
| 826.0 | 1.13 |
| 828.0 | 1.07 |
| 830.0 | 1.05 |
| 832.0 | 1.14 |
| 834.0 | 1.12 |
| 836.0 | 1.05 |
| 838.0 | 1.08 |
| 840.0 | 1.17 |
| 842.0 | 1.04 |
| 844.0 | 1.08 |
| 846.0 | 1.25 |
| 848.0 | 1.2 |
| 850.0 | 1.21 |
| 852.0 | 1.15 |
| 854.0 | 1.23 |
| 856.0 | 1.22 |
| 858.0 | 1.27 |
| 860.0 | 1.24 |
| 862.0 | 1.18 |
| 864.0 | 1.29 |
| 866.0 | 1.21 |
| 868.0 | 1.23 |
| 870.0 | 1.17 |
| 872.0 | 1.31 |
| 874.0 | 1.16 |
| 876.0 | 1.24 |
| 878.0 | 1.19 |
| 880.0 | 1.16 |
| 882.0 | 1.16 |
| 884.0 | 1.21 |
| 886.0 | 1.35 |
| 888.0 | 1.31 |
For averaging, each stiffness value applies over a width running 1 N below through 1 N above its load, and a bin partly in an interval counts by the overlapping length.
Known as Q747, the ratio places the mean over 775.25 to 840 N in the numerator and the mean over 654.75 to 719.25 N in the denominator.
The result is 1.19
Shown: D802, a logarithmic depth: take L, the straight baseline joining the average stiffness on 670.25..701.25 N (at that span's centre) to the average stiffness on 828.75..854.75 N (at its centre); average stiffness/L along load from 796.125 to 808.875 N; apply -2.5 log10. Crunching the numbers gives -0.103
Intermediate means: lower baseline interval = 0.957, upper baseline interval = 1.13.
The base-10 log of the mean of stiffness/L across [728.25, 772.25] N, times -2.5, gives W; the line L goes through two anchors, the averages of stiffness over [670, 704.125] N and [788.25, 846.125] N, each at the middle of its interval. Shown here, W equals 0.04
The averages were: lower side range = 0.957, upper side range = 1.15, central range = 1.01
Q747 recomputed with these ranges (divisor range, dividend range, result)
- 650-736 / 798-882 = 1.23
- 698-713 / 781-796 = 1.19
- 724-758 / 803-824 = 1.20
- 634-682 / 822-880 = 1.23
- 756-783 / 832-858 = 1.12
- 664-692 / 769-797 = 1.11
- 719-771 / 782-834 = 1.14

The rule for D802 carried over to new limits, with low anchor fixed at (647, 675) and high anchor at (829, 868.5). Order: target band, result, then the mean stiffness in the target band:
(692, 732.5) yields 0.063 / 0.957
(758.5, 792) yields 0.044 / 1.04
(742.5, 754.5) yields 0.069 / 0.99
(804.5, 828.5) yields -0.039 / 1.17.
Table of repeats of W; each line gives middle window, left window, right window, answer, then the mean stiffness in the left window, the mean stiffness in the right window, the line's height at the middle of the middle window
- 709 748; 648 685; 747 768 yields 0.04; 0.95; 1.04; 1.01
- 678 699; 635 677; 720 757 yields 0.01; 0.958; 0.993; 0.972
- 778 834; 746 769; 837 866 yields -0.02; 1.04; 1.19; 1.11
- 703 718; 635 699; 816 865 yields 0.10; 0.96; 1.16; 1.01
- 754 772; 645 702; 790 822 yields 0.05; 0.956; 1.18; 1.11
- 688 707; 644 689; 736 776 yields 0.02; 0.951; 1.02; 0.974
